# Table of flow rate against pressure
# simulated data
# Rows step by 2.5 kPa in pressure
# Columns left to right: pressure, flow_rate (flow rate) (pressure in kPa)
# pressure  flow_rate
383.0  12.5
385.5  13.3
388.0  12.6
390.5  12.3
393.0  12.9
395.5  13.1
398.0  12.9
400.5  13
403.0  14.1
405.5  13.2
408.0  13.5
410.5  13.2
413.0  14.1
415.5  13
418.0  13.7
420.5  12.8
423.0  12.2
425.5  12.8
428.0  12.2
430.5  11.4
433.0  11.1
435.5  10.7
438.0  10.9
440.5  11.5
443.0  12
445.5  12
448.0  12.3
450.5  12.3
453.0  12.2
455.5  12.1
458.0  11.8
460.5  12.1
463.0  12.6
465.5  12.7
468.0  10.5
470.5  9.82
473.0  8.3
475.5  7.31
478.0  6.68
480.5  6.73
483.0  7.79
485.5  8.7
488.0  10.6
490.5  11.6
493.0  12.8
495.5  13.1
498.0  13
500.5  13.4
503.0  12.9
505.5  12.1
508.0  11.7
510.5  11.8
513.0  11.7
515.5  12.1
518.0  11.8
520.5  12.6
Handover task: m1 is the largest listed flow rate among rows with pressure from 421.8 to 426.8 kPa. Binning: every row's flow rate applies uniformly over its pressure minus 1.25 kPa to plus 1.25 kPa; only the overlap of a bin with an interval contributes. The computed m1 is 12.8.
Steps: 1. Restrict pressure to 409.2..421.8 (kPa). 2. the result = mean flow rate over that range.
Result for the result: 13.4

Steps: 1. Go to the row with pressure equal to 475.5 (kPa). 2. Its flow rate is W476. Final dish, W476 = 7.31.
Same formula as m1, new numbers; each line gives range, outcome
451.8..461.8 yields 12.2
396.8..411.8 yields 14.1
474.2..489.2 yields 10.6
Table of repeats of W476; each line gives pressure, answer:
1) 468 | 10.5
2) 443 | 12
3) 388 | 12.6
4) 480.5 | 6.73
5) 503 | 12.9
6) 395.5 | 13.1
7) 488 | 10.6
